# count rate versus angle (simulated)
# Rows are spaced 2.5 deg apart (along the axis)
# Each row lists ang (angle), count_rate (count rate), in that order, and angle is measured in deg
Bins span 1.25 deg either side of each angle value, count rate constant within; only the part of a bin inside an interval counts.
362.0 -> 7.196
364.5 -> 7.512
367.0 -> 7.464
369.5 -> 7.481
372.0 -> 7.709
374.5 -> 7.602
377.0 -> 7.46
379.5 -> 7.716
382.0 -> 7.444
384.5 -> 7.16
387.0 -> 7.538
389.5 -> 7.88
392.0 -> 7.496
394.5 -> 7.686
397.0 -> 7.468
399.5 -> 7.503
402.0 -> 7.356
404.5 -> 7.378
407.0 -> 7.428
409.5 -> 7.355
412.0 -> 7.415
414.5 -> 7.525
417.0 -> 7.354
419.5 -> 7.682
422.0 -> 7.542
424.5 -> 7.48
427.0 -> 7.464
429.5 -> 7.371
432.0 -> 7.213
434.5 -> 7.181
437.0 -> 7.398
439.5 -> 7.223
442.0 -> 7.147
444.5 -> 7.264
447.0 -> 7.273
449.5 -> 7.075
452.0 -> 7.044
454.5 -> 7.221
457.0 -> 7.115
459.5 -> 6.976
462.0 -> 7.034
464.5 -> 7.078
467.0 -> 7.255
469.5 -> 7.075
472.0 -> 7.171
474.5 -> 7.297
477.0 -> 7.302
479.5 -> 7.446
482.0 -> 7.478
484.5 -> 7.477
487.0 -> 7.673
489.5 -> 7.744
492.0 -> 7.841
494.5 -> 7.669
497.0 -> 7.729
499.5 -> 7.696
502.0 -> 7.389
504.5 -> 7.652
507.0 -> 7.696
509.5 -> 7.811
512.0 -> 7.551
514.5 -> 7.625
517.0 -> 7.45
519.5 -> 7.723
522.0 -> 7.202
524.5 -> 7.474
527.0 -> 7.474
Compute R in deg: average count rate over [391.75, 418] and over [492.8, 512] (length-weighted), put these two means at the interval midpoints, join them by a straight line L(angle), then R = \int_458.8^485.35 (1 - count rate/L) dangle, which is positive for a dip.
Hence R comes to 1.3 deg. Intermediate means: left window 7.45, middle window 7.24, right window 7.66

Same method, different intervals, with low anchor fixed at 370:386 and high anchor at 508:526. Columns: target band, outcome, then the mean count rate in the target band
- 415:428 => 0.03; 7.51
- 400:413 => 0.22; 7.39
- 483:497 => -0.26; 7.68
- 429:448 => 0.69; 7.25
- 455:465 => 0.63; 7.06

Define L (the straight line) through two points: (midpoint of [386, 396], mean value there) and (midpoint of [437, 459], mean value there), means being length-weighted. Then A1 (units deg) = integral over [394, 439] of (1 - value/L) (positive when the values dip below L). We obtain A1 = 0.1 deg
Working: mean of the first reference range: 7.65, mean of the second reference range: 7.18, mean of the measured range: 7.43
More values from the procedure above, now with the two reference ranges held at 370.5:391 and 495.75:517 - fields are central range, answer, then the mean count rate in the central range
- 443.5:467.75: 1.51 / 7.13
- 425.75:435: 0.33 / 7.32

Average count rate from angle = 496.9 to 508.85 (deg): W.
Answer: 7.63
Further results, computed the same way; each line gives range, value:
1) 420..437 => 7.39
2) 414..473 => 7.25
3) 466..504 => 7.49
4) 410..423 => 7.49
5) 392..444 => 7.41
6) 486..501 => 7.72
